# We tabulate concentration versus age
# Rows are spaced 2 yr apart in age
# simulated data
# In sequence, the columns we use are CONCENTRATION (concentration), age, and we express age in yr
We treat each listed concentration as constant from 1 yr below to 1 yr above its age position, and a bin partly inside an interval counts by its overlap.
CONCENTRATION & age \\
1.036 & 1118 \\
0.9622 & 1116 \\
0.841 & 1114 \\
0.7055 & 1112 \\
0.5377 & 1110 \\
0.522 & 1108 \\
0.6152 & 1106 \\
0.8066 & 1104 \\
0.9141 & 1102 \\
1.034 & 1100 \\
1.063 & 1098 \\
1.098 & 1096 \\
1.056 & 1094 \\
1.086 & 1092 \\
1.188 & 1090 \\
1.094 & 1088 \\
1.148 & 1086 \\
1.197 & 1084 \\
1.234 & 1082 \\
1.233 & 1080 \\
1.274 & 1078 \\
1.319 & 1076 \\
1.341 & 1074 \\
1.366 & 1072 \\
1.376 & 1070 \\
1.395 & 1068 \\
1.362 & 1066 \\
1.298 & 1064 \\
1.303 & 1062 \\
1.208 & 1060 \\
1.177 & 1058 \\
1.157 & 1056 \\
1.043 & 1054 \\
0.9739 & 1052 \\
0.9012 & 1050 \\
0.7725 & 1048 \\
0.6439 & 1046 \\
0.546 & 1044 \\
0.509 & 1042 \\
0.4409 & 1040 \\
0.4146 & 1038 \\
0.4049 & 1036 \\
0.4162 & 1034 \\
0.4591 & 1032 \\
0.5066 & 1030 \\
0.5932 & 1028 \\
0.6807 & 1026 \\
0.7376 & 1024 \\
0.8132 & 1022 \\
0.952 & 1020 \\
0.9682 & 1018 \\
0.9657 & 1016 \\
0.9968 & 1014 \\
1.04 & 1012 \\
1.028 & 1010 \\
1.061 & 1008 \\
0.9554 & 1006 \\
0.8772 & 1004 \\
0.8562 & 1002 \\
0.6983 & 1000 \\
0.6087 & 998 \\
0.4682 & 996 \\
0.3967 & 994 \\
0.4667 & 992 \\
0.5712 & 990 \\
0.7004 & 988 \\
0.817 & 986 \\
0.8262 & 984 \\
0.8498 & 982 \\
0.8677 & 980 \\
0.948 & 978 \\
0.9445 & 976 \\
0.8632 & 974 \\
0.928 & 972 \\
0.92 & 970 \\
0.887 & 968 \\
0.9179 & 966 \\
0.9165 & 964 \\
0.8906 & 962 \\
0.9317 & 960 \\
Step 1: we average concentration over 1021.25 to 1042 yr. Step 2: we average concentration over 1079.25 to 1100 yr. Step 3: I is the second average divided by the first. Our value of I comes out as 2.1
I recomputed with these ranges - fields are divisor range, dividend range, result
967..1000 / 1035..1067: 1.18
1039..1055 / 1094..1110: 1.17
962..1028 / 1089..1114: 1.07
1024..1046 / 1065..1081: 2.59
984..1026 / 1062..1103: 1.51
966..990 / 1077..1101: 1.33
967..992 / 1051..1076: 1.51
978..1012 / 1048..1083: 1.59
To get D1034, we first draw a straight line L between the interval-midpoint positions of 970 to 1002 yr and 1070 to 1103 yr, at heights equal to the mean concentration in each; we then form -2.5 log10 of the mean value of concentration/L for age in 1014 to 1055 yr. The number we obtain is 0.33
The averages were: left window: 0.74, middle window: 0.695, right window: 1.17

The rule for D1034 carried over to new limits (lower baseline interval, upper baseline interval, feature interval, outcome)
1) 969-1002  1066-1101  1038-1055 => 0.42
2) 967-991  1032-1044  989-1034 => -0.22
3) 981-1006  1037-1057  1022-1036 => 0.25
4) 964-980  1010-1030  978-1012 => 0.15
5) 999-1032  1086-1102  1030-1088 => 0.00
